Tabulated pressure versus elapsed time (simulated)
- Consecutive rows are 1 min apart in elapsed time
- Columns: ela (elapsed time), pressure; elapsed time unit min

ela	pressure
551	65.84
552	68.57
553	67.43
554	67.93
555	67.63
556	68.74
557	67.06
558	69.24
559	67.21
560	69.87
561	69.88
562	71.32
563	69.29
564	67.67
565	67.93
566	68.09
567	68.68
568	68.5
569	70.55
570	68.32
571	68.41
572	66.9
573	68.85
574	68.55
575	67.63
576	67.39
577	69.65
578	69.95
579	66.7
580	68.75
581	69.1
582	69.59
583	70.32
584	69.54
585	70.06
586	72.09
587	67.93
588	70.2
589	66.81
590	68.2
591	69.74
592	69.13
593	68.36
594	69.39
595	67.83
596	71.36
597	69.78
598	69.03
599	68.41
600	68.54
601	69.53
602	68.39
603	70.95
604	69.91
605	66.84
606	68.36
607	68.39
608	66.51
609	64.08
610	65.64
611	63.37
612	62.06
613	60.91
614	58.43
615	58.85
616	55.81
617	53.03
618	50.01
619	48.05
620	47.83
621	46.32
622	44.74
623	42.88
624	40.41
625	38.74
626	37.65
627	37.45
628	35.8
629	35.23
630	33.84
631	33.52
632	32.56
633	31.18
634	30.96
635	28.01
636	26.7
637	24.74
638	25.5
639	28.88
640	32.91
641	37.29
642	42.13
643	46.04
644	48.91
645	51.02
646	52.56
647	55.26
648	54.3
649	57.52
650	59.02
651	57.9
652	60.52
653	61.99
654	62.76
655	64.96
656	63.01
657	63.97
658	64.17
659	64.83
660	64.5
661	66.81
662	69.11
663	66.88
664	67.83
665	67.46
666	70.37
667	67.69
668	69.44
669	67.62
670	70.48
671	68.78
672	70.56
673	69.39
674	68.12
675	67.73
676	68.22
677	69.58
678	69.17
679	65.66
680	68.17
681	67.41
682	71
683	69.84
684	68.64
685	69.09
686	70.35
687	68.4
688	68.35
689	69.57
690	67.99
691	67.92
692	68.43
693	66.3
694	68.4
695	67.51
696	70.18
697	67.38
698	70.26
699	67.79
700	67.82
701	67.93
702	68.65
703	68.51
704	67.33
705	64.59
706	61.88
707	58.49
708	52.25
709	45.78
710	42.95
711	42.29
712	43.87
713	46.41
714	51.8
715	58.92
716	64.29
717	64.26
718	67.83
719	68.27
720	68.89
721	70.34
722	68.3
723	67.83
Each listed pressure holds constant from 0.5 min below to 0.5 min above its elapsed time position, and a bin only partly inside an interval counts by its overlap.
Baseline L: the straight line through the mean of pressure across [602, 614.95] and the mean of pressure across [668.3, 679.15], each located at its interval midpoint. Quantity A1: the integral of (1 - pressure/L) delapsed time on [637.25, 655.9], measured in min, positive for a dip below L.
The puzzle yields 4.84 min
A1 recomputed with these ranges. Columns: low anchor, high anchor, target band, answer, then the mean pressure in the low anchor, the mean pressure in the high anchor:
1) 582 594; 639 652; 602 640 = 7.27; 69.3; 49.2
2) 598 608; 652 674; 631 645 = 6.92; 68.7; 66.7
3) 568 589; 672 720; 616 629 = 4.55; 69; 64.5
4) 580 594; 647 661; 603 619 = 1.10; 69.3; 61.5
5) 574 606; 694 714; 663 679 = -1.53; 69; 60.1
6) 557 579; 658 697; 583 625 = 3.46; 68.7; 68.3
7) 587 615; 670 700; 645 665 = 1.85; 67.3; 68.6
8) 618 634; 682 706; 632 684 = -3.76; 39.2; 68.2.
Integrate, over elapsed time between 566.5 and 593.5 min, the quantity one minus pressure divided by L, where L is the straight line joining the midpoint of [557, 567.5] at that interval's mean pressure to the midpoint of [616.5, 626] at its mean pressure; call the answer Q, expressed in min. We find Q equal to -3.2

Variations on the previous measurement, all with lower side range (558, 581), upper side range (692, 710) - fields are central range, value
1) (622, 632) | 4.4 min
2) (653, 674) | -0.5 min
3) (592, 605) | -0.3 min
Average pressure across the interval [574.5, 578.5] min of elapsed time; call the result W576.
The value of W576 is 68.7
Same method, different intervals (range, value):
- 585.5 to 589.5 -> 69.3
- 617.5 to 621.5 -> 48.1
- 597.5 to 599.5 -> 68.7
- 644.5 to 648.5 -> 53.3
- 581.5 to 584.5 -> 69.8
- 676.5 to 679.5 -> 68.1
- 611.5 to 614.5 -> 60.5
